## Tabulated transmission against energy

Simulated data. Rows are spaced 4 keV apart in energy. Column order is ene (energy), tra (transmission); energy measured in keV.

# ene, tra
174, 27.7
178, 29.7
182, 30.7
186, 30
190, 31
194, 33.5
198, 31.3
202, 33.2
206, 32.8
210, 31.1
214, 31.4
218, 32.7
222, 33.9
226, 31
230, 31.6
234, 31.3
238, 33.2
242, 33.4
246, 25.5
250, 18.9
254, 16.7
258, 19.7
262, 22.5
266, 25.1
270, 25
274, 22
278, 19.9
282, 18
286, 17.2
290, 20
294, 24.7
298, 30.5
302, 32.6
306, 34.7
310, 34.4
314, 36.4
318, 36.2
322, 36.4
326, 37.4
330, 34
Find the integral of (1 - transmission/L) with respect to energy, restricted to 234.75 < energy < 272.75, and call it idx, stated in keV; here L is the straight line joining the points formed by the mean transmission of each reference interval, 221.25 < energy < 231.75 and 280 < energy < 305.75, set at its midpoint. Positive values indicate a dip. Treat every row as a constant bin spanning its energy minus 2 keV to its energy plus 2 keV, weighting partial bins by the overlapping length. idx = 5.8 keV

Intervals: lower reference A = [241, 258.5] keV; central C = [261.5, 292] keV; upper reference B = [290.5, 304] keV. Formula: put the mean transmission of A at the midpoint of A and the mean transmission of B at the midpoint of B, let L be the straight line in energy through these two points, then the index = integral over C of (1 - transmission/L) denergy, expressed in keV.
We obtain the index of 5.3 keV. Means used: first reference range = 22.5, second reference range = 28.2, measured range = 21.1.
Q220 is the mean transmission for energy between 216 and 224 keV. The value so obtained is 33.3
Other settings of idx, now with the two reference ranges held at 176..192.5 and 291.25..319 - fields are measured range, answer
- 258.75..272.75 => 3.5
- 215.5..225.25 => -0.6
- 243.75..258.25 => 5.1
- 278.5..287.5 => 3.9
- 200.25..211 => -0.6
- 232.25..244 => -0.5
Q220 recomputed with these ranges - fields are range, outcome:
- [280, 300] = 22.1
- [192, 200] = 32.4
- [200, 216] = 32.1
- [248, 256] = 17.8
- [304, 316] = 35.2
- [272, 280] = 20.9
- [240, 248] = 29.4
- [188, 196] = 32.2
